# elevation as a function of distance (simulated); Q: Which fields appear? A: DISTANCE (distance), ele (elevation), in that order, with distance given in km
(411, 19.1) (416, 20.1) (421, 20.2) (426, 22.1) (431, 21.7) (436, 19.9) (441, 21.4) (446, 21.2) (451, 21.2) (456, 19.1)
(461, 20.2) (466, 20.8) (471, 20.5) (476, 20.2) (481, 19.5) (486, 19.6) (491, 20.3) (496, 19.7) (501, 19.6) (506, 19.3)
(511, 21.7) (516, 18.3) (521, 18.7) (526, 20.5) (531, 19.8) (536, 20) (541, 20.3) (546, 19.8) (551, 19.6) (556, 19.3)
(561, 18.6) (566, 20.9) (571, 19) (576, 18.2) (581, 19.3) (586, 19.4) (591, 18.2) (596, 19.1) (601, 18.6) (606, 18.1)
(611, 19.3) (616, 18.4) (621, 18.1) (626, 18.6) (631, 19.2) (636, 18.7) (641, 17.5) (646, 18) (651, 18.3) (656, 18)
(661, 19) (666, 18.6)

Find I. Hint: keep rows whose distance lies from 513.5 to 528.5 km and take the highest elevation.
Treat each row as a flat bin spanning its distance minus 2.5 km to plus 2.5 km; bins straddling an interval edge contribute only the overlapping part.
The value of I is 20.5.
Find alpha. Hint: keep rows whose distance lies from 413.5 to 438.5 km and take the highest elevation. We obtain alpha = 22.1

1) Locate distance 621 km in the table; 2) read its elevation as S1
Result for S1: 18.1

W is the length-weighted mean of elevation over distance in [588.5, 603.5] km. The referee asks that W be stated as 18.6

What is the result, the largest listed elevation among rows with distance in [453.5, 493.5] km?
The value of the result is 20.8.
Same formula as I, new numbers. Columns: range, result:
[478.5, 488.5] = 19.6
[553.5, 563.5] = 19.3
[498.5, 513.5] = 21.7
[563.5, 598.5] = 20.9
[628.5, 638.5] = 19.2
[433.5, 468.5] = 21.4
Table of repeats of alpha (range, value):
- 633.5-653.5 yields 18.7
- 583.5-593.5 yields 19.4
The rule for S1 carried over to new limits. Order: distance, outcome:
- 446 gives 21.2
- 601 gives 18.6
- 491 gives 20.3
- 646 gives 18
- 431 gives 21.7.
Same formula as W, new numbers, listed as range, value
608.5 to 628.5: 18.6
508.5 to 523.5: 19.6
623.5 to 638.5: 18.8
